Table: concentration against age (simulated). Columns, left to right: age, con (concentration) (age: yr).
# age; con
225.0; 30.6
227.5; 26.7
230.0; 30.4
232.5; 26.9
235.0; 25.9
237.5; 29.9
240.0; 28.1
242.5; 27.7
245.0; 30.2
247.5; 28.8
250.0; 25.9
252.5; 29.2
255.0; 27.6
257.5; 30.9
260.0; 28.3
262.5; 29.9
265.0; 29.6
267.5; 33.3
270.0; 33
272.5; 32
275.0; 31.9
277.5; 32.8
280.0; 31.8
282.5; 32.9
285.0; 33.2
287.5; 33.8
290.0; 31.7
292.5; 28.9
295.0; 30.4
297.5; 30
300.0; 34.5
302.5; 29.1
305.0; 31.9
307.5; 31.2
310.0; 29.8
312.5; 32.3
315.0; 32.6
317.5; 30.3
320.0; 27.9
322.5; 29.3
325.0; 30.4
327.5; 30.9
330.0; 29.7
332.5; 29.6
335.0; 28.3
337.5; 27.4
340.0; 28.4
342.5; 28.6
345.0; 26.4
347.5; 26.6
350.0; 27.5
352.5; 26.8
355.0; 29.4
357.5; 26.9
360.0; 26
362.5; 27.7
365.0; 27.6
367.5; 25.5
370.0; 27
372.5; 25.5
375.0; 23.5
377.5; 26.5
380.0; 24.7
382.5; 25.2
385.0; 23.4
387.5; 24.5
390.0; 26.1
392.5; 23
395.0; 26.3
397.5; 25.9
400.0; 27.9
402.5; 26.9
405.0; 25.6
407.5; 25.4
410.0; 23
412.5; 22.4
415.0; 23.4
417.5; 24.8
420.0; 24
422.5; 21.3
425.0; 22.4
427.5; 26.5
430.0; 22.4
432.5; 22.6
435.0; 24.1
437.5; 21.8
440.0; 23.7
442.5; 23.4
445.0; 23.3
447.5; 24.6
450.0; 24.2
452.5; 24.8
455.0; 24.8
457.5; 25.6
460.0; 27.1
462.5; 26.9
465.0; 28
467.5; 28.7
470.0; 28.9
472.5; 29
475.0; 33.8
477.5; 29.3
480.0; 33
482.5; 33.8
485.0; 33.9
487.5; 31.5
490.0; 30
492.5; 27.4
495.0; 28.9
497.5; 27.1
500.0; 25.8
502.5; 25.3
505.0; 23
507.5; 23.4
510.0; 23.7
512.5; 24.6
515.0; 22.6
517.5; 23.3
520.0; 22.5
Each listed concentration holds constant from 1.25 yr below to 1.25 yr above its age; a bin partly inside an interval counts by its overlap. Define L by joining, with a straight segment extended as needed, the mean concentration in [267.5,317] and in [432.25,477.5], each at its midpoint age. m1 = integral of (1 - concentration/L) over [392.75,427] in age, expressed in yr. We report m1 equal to 3.81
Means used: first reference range 31.8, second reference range 26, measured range 24.6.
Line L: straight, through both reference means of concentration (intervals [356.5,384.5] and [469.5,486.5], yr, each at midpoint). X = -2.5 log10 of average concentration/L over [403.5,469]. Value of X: 0.20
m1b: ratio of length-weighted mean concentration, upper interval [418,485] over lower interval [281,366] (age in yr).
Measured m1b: 0.88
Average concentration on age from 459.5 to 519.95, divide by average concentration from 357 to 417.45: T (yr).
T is 1.1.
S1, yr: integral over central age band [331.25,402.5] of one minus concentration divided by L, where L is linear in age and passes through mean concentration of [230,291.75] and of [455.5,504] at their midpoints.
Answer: 7.6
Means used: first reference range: 30.2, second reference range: 29.1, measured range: 26.5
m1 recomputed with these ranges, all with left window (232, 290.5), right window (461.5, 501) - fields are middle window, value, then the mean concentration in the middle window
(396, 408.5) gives 1.50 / 26.4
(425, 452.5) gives 5.73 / 23.7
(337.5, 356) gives 1.50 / 27.6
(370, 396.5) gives 4.43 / 25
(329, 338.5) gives 0.42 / 28.8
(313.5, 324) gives 0.01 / 30.1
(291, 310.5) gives -0.39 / 30.8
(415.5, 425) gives 2.12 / 23.2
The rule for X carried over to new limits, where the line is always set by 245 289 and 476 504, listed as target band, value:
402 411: 0.195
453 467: 0.126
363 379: 0.166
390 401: 0.170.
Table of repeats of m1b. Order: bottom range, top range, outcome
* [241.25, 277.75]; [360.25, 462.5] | 0.83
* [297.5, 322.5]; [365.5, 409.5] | 0.82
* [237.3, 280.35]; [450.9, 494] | 0.97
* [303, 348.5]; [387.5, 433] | 0.83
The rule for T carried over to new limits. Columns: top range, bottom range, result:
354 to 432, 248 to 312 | 0.81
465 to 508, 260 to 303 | 0.92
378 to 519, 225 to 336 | 0.85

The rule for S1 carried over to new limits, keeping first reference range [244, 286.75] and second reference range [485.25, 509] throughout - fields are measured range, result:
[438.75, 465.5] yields 2.7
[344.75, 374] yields 2.4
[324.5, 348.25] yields 0.8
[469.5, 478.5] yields -0.9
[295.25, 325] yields -0.7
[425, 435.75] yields 1.7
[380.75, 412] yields 3.8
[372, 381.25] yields 1.3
